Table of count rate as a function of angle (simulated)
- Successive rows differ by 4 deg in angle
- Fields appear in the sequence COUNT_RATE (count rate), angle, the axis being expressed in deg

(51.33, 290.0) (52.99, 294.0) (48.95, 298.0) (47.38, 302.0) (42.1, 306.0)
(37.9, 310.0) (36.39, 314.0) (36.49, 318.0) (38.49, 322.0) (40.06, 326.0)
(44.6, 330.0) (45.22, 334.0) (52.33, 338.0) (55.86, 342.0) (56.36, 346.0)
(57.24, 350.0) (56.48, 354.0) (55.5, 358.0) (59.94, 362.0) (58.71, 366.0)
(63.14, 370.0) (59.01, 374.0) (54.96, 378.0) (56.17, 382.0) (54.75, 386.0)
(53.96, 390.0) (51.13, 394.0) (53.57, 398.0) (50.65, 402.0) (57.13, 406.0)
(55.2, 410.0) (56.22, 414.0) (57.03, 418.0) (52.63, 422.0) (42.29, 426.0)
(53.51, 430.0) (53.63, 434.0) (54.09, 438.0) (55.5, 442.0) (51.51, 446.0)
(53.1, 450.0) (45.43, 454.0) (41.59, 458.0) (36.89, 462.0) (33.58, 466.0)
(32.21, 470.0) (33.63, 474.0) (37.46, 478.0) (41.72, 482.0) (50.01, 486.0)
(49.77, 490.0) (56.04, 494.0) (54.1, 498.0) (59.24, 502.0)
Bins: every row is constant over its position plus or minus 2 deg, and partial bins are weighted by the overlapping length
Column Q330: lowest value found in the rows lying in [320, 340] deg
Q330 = 38.49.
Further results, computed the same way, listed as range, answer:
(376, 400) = 51.13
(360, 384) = 54.96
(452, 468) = 33.58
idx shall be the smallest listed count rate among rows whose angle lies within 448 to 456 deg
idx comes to 45.43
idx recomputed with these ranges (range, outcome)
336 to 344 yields 52.33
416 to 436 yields 42.29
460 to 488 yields 32.21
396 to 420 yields 50.65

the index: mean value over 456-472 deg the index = 36.1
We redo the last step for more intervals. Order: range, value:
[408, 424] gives 55.3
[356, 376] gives 59.3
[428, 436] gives 53.6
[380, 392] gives 55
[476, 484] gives 39.6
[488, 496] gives 52.9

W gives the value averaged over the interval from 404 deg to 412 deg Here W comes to 56.2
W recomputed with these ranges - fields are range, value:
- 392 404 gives 51.8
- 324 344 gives 47.6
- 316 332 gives 39.9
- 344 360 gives 56.4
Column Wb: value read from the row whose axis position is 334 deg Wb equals 45.22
